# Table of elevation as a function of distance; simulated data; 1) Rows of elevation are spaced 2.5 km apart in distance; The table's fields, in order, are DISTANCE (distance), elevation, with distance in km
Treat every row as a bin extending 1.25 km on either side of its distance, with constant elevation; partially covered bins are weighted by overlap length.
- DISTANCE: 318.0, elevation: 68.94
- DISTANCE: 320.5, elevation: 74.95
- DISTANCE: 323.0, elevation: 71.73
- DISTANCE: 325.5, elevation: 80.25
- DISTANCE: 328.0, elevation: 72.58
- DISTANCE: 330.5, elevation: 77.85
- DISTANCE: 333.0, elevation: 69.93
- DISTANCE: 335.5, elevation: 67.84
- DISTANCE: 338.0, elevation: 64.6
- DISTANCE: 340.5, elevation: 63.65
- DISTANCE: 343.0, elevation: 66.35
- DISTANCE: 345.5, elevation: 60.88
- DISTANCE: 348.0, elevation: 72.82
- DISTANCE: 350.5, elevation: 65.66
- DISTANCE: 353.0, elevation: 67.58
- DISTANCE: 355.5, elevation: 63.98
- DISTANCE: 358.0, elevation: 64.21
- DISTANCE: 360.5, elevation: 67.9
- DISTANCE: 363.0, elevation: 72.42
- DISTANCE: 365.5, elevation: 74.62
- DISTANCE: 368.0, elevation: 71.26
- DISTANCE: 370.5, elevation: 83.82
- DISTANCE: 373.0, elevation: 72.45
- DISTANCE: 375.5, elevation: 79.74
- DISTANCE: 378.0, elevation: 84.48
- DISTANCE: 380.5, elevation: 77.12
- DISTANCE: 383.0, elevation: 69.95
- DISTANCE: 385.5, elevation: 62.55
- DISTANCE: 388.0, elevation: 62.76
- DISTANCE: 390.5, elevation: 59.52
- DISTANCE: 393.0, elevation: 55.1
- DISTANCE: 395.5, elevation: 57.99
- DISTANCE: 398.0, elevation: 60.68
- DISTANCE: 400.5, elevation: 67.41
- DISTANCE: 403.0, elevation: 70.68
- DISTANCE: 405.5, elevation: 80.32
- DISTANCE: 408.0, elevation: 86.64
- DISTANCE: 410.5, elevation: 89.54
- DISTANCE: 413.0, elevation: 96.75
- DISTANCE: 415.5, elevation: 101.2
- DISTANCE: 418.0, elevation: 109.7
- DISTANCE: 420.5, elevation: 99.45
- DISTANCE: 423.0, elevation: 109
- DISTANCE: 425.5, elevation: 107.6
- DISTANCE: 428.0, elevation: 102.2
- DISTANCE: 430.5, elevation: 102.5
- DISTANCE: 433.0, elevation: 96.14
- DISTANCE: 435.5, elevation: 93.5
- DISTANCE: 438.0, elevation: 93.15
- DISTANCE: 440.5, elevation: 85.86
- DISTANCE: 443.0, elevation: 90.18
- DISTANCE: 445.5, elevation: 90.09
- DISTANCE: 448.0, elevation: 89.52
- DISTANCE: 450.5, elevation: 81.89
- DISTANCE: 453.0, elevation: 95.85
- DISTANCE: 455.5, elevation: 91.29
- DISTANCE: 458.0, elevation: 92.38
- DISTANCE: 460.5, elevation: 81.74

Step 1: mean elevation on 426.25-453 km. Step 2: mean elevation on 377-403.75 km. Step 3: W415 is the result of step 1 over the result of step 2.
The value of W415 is 1.41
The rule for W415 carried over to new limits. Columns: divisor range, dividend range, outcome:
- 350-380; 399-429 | 1.28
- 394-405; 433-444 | 1.40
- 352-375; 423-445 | 1.36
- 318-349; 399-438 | 1.34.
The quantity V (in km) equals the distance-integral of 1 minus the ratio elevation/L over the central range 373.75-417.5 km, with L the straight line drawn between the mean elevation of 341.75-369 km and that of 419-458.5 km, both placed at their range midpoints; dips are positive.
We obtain 3.4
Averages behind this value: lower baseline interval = 67.9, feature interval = 74.8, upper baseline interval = 95.2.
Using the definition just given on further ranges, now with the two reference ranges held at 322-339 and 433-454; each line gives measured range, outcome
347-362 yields 1.78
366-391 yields 2.19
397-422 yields -0.49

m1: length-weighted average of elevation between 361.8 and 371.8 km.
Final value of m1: 75.5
